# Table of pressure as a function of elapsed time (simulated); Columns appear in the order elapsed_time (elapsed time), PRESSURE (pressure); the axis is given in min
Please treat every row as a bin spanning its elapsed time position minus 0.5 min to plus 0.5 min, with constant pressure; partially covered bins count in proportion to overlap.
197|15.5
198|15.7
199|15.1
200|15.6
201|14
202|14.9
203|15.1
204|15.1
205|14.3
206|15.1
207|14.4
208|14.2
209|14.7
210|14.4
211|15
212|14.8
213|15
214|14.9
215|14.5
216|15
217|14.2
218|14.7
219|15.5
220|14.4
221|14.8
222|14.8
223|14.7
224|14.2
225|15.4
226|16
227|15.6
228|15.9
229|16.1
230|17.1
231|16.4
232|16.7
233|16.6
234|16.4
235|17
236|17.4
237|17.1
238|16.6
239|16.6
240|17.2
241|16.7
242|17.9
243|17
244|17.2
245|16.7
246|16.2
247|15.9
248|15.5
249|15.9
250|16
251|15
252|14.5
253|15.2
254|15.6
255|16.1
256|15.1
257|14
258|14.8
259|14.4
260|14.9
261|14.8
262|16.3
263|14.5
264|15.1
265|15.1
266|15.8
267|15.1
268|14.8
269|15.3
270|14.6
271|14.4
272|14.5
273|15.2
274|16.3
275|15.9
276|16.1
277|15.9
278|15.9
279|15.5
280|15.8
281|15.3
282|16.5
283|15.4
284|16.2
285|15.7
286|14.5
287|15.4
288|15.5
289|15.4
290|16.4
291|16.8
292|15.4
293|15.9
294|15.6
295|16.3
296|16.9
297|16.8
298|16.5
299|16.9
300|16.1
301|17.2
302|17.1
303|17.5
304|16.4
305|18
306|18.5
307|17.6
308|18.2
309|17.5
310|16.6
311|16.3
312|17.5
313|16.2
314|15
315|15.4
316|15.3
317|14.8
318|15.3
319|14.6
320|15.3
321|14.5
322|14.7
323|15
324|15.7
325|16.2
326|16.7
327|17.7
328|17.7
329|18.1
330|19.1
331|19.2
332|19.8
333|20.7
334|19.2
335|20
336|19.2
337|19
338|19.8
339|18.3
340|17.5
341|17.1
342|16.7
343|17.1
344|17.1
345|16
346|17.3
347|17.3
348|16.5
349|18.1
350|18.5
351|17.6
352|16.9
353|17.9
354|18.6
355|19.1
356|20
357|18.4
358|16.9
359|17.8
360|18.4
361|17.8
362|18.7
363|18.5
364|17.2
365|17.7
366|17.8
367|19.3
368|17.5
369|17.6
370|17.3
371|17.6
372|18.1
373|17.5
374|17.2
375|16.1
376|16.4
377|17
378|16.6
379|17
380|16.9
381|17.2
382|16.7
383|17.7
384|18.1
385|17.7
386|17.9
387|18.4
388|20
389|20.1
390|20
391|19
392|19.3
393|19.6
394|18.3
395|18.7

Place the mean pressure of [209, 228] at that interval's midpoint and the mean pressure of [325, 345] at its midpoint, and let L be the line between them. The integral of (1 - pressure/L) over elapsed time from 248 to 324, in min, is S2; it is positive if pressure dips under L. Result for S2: 5.0 min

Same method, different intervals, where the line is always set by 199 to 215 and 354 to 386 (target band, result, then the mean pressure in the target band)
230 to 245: -1.6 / 16.9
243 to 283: 0.8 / 15.4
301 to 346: -0.8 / 17.2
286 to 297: 0.2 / 15.9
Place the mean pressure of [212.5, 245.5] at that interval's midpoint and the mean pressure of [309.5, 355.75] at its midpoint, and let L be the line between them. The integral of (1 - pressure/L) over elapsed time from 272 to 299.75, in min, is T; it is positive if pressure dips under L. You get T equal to 1.3 min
